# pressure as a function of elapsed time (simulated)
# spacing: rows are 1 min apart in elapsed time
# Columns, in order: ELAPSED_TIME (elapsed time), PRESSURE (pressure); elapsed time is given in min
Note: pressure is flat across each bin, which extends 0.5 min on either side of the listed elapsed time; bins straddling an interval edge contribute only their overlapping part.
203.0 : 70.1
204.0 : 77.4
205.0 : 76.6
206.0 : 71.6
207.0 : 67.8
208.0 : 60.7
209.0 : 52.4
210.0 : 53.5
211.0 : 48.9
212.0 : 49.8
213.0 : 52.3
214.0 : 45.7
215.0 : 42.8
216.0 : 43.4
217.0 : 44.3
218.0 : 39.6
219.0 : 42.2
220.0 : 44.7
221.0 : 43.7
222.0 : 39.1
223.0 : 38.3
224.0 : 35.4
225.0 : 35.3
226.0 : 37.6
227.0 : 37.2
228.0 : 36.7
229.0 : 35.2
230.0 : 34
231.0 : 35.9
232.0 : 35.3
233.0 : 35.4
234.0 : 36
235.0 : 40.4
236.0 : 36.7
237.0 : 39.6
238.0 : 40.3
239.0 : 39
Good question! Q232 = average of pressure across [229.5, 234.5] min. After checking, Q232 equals 35.3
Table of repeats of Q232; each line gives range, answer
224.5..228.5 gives 36.7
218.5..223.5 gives 41.6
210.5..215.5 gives 47.9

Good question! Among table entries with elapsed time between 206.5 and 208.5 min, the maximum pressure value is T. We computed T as 67.8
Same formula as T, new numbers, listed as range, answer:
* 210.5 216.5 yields 52.3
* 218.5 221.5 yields 44.7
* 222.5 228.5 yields 38.3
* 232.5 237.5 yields 40.4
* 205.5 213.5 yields 71.6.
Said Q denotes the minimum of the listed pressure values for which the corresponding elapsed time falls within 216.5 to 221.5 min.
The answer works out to 39.6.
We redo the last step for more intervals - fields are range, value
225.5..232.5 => 34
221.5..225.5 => 35.3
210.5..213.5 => 48.9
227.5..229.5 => 35.2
